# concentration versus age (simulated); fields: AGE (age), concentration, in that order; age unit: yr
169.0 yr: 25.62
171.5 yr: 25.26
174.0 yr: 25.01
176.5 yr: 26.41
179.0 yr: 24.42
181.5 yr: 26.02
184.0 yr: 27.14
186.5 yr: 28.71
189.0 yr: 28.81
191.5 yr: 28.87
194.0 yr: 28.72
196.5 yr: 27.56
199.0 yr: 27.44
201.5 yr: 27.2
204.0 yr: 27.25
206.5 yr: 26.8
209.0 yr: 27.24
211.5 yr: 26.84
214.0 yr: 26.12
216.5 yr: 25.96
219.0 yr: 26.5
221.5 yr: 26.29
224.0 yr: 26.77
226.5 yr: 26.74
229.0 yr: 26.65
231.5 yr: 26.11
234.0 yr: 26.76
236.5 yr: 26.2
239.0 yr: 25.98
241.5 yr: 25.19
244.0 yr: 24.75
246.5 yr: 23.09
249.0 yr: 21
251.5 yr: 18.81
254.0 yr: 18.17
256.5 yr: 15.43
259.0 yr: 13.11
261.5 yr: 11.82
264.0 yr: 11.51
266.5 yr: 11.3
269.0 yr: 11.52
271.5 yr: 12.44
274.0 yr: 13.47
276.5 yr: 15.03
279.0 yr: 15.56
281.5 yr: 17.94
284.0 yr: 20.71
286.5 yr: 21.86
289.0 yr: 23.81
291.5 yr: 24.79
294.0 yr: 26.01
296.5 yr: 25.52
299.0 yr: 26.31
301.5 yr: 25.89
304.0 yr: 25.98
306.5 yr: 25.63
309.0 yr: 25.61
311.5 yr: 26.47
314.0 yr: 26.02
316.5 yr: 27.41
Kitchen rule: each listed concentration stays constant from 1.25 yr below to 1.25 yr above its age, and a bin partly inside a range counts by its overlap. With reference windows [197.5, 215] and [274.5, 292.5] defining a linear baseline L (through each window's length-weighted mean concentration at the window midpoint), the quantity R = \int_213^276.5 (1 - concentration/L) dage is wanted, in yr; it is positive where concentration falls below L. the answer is 7.9 yr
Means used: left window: 27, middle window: 20.7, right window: 19.6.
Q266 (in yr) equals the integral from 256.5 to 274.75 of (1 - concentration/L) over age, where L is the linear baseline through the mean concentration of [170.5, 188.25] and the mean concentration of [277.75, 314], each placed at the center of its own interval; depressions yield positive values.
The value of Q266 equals 9.02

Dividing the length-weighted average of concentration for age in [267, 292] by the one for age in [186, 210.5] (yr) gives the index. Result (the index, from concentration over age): 0.62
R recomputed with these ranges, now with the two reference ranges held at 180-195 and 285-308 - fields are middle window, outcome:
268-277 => 4.44 yr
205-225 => 0.49 yr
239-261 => 5.28 yr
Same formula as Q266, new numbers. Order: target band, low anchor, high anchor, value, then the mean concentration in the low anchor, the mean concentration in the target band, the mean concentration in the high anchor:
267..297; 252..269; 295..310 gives 2.3 yr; 13.6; 18.7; 25.8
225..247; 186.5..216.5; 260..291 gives -3.8 yr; 27.5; 25.8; 15.8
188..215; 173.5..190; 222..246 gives -1.1 yr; 26.7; 27.5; 26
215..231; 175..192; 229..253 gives -0.8 yr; 27.1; 26.5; 24.3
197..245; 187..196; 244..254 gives -3.5 yr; 28.7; 26.5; 21.1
